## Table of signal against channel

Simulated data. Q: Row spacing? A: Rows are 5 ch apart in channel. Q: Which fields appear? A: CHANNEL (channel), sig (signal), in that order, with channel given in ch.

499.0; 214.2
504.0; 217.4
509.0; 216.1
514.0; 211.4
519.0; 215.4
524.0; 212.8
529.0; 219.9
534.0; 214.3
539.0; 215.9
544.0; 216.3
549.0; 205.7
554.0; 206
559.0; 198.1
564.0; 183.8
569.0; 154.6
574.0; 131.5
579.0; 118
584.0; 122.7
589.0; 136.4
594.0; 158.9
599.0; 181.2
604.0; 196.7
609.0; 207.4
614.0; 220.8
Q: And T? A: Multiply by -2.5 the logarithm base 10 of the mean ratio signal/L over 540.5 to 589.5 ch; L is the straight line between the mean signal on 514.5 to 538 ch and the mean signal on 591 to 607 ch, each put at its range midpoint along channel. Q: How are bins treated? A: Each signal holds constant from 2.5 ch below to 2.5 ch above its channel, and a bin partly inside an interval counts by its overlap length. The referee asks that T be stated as 0.16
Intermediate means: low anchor 215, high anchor 178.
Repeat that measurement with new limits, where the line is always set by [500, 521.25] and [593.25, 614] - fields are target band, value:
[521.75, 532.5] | -0.03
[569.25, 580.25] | 0.45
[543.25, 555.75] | -0.02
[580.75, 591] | 0.46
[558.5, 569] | 0.12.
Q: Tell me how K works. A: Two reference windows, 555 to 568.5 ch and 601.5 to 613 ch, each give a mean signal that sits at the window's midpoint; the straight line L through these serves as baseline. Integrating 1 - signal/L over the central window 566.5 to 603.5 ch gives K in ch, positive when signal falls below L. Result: 9.5 ch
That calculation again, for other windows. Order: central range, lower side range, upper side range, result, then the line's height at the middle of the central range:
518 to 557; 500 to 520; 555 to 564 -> -1.70 ch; 204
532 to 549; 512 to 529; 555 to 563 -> -0.74 ch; 205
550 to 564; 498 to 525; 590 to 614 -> 0.10 ch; 201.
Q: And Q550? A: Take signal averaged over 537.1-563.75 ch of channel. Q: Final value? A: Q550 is 206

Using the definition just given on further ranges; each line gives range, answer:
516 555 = 214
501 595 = 188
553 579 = 168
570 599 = 139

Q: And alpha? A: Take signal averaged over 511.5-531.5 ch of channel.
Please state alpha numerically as 215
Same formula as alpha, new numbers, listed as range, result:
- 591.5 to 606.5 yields 179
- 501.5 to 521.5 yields 215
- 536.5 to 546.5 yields 216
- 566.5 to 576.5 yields 143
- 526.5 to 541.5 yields 217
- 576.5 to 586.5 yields 120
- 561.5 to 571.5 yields 169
